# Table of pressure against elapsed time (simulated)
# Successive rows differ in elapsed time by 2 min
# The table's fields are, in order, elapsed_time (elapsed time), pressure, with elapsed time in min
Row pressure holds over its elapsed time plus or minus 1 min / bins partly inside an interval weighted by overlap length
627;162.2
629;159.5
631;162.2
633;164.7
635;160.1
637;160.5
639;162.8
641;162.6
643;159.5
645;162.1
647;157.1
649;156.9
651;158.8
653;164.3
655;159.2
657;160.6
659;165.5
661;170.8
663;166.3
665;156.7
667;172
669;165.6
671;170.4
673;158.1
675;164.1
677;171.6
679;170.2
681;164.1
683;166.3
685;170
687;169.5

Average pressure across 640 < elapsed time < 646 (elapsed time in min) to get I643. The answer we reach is 161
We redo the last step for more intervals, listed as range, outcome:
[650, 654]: 162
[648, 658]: 160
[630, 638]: 162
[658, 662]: 168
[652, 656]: 162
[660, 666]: 165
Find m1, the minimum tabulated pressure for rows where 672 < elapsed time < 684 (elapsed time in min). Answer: 158.1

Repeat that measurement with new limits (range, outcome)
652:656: 159.2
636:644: 159.5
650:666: 156.7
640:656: 156.9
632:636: 160.1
